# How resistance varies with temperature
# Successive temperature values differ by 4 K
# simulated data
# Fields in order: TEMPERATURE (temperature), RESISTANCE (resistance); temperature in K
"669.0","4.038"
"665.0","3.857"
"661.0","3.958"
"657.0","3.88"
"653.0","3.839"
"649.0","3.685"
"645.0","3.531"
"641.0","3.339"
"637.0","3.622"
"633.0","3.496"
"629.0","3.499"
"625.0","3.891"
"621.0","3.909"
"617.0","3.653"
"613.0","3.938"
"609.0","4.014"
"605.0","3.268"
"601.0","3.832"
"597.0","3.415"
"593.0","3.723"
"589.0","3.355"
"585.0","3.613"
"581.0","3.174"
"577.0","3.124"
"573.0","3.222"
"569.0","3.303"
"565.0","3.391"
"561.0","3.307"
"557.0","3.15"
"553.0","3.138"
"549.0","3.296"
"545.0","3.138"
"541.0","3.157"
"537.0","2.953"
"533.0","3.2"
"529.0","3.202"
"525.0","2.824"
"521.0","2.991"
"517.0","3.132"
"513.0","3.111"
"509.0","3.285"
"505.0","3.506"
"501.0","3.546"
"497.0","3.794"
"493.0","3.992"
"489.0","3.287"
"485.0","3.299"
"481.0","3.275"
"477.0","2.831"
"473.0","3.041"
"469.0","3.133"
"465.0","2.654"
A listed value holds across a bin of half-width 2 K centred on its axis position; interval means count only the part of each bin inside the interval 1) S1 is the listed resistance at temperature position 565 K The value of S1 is 3.391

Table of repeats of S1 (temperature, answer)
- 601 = 3.832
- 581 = 3.174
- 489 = 3.287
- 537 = 2.953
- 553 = 3.138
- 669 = 4.038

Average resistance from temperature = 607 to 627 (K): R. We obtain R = 3.88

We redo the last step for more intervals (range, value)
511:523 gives 3.08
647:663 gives 3.84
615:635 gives 3.69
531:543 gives 3.1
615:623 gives 3.78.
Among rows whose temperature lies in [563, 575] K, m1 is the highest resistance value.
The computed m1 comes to 3.391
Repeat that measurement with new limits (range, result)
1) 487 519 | 3.992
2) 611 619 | 3.938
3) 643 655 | 3.839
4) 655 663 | 3.958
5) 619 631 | 3.909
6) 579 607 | 3.832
